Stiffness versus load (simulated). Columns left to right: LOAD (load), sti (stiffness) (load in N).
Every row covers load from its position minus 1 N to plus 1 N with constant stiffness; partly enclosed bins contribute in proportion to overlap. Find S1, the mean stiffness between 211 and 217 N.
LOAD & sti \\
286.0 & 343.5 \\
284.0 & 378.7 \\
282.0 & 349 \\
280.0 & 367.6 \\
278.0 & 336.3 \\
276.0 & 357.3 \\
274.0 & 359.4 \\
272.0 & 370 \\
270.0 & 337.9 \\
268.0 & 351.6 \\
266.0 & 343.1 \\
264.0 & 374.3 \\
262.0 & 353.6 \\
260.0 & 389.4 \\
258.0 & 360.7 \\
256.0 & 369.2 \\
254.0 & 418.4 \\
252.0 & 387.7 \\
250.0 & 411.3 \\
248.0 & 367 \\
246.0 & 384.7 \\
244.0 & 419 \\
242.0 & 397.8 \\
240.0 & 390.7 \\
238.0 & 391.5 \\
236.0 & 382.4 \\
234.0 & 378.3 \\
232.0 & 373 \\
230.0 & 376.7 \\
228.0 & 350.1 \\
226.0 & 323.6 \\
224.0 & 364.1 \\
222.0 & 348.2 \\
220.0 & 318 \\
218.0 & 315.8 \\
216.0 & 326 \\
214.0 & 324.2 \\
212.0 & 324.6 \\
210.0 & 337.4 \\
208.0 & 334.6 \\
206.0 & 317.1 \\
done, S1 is 325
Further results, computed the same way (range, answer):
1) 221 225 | 356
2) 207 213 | 332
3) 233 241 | 386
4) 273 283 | 354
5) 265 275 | 352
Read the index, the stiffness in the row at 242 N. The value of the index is 397.8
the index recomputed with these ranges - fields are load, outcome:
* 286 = 343.5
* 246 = 384.7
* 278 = 336.3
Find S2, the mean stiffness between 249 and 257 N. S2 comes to 397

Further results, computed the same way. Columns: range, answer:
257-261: 375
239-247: 398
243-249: 390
